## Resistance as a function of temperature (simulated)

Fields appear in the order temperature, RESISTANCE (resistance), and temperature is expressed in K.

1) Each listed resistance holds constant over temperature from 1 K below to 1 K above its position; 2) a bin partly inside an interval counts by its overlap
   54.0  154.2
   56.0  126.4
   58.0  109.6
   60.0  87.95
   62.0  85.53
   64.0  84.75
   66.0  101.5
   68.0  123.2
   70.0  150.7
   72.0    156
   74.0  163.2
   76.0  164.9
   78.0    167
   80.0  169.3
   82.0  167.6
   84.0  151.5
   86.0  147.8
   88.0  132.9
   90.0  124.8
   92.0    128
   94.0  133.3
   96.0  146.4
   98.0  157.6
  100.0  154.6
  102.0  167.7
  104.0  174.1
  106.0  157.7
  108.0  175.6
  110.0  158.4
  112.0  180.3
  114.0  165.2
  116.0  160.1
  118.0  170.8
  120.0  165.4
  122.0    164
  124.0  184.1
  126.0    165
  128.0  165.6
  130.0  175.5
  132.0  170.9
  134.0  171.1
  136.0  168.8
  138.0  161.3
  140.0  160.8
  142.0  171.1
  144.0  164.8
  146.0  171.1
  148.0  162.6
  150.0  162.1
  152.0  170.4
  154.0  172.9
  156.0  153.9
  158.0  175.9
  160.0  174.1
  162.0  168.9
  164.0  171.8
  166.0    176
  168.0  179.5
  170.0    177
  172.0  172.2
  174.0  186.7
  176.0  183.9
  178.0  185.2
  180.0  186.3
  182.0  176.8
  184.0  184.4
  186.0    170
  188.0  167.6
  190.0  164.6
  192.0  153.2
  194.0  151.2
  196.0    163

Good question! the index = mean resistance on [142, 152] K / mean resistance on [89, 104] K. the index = 1.1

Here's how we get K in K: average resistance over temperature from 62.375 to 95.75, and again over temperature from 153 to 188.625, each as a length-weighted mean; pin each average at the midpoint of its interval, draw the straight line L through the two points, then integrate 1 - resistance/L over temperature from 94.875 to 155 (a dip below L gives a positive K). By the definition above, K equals -3.2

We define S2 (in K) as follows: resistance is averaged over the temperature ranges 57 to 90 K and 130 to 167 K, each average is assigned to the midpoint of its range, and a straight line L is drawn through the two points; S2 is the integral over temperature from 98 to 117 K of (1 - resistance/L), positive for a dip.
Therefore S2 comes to -1.96 K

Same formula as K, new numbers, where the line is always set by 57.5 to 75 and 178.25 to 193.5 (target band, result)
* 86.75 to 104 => -1.8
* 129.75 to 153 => -2.4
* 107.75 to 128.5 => -4.0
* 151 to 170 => -1.3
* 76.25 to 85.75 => -2.9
